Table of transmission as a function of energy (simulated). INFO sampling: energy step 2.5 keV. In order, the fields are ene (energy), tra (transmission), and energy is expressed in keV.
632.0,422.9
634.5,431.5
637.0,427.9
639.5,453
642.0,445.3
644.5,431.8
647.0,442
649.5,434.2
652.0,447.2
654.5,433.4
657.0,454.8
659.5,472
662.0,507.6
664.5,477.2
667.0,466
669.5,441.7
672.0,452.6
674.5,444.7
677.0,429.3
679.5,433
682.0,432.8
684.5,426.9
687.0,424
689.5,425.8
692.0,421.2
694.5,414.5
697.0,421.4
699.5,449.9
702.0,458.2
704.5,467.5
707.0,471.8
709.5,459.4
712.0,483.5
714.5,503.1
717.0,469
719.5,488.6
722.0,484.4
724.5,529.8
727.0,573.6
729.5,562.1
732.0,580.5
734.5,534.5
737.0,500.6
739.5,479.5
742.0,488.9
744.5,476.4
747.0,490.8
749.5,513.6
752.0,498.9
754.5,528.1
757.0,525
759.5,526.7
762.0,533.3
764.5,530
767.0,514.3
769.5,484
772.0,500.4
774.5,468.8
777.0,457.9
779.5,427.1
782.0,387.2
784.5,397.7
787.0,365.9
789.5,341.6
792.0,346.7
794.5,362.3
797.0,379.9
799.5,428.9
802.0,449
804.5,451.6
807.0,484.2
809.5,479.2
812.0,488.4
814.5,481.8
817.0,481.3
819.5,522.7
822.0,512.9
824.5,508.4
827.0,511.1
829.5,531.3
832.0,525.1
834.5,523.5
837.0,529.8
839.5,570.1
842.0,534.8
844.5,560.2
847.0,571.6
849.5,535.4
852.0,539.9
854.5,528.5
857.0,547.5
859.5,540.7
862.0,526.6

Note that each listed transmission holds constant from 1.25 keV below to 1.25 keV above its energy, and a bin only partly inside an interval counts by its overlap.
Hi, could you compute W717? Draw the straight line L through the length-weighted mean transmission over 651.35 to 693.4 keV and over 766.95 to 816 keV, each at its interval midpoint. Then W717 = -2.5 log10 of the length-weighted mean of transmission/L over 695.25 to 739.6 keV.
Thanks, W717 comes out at -0.12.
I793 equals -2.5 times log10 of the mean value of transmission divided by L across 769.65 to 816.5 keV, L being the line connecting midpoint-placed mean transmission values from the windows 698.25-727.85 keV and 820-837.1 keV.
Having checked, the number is 0.18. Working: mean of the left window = 485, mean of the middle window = 430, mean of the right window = 520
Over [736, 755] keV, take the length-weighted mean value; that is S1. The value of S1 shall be 496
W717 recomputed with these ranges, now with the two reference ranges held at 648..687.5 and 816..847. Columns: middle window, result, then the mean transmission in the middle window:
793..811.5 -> 0.18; 435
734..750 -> -0.02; 495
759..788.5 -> 0.08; 464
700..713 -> 0.00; 467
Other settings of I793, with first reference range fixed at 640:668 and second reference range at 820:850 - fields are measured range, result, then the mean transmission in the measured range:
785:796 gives 0.40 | 358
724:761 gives -0.06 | 520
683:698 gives 0.12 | 422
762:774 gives -0.01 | 507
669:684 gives 0.06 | 438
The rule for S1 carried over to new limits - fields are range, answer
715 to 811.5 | 475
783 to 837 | 457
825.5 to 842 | 532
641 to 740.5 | 467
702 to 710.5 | 465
